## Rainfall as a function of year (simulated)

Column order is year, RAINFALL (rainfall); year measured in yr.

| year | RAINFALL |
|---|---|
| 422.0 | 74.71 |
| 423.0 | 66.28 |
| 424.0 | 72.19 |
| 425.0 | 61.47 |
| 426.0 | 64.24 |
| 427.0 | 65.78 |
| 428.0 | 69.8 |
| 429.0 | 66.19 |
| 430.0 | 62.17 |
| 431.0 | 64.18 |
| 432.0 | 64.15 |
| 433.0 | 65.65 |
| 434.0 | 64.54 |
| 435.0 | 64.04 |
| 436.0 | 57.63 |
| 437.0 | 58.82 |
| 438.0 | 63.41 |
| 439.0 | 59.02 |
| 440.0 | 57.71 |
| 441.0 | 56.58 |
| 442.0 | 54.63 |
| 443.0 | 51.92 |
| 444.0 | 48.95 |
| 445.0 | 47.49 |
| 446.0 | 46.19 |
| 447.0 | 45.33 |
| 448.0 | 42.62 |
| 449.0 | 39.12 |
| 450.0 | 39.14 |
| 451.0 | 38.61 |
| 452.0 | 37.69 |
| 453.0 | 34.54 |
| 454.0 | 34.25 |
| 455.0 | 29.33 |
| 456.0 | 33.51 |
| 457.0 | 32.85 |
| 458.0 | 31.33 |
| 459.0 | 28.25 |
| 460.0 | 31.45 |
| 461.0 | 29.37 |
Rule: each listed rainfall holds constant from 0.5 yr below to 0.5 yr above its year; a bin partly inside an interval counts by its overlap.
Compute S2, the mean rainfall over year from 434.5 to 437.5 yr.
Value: 60.2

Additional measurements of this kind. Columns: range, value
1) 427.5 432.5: 65.3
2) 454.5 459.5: 31.1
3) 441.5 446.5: 49.8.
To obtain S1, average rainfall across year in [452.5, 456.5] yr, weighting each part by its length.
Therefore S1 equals 32.9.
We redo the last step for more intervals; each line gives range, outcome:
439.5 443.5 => 55.2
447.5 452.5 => 39.4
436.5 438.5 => 61.1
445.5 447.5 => 45.8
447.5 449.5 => 40.9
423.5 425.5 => 66.8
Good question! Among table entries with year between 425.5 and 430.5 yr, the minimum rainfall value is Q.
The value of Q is 62.17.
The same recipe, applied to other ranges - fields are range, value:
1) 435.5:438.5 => 57.63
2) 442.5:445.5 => 47.49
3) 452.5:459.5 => 28.25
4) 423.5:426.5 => 61.47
